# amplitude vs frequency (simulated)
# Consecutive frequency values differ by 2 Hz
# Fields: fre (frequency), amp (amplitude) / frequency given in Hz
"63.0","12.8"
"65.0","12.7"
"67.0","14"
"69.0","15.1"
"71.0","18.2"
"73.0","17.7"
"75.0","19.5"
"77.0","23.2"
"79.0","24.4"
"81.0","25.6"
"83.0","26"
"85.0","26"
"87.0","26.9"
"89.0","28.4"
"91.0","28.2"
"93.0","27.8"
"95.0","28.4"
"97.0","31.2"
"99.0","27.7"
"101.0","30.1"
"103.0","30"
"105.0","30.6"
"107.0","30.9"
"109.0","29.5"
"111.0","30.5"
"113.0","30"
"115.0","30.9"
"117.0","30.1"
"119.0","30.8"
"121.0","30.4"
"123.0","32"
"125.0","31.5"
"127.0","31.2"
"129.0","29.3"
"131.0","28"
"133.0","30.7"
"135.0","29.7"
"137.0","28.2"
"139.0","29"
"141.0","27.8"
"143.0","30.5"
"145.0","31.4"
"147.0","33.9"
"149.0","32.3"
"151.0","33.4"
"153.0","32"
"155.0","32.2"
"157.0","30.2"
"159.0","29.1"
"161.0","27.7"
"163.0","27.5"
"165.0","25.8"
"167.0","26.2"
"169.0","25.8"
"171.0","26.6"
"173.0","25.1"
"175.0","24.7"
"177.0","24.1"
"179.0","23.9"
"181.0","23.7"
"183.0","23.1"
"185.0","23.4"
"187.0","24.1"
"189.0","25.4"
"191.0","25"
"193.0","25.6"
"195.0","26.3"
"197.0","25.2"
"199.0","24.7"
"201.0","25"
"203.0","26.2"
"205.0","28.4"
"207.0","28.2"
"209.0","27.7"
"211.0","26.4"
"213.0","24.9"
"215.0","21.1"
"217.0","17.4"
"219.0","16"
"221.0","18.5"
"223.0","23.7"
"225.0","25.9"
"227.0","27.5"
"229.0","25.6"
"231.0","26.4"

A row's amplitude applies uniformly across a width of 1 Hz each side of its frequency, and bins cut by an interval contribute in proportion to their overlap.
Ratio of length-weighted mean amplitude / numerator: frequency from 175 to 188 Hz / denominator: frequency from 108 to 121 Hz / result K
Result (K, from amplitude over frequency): 0.79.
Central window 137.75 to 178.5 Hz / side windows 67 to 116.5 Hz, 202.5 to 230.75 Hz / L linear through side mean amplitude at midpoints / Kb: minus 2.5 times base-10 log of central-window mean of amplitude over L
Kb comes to -0.14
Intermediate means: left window 26.3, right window 24.1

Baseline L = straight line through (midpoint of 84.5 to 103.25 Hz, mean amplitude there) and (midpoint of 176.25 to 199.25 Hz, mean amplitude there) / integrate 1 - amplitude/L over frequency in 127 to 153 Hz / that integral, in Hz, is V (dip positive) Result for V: -3.8 Hz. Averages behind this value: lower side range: 28.5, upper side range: 24.5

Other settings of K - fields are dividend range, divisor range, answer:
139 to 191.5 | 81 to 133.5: 0.94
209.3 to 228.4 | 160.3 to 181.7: 0.89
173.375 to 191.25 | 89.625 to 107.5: 0.82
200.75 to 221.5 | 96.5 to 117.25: 0.79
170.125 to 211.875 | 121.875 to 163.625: 0.83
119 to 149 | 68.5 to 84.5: 1.41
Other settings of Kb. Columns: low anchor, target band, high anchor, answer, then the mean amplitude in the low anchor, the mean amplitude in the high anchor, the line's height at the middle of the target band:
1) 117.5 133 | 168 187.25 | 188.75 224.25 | 0.08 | 30.5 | 24.2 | 26.4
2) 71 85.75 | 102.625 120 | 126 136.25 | -0.12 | 22.8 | 29.7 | 27.1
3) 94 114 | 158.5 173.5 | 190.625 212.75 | 0.04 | 29.9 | 26.2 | 27.6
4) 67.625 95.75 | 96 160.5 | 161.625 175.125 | -0.21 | 23.8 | 26.1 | 25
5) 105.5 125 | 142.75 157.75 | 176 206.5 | -0.15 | 30.6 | 25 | 28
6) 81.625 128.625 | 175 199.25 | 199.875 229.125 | 0.04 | 29.5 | 24.1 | 25.5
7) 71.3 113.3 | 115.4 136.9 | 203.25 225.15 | -0.16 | 27.1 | 23.5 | 26.1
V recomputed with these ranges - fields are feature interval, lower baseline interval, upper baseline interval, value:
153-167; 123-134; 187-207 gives -0.3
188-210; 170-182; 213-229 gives -2.7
